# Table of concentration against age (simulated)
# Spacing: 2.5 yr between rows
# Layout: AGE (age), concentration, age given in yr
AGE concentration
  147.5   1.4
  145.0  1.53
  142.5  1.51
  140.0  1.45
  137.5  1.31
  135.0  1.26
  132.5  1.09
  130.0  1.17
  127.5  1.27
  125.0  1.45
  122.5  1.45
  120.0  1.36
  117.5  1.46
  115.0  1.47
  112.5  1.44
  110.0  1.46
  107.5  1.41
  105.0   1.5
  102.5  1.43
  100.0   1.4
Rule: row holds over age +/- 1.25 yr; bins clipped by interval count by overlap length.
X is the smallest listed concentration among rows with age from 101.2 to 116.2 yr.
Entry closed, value 1.41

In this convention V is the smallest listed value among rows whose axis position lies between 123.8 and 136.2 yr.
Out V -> 1.09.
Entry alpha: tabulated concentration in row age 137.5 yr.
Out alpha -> 1.31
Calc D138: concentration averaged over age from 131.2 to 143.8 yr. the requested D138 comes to 1.32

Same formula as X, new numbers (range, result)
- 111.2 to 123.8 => 1.36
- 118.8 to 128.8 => 1.27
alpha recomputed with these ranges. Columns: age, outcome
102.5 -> 1.43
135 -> 1.26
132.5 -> 1.09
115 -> 1.47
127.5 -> 1.27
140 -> 1.45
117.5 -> 1.46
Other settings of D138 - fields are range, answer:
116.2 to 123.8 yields 1.42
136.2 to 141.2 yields 1.38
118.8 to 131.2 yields 1.34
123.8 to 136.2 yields 1.25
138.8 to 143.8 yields 1.48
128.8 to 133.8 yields 1.13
